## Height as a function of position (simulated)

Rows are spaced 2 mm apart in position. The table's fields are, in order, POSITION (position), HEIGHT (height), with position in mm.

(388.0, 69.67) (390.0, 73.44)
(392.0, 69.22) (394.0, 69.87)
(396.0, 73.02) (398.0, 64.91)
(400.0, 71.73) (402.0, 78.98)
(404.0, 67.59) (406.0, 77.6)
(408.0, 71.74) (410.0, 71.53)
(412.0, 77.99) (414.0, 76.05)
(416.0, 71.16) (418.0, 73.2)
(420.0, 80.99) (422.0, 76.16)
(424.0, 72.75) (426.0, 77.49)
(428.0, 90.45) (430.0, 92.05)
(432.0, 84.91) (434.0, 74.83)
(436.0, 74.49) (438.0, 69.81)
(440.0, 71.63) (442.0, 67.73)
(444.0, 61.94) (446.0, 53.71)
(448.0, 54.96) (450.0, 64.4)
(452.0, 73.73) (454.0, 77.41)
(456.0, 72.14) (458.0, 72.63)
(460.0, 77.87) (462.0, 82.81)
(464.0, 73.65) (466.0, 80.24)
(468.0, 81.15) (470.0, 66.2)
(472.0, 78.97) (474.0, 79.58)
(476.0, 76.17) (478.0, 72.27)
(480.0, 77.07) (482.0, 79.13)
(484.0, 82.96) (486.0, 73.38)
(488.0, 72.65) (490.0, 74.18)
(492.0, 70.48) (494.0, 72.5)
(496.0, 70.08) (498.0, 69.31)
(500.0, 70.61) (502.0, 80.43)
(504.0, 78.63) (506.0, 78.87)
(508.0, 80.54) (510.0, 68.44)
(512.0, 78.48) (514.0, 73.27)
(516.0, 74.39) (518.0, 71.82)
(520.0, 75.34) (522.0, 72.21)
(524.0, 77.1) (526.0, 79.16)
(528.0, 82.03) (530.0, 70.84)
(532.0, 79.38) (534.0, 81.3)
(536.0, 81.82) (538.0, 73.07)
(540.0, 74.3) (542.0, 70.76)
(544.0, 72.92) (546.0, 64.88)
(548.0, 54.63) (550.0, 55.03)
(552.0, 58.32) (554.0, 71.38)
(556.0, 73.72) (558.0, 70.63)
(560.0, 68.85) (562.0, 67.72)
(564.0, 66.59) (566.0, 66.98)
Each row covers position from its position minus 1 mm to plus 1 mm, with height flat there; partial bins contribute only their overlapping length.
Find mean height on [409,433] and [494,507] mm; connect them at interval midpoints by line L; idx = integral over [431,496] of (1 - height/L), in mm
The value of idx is 2.70 mm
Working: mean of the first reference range 78.7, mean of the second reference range 74.5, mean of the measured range 73.2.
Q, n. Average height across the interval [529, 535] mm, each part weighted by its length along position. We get 77.2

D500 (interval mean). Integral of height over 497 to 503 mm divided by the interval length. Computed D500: 73.5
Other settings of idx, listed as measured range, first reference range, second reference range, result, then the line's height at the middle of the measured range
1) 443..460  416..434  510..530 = 2.5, 78.8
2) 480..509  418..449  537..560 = -2.1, 70.3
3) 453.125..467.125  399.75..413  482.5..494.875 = -0.4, 74.4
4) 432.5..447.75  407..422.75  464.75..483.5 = 1.6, 75.7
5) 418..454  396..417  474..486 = 0.7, 74.7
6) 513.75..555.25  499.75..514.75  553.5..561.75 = 0.8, 73.4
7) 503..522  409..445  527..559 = -0.8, 72.2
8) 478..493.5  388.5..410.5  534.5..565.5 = -1.2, 69.9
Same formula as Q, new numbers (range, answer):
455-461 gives 74.2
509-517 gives 73.6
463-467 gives 76.9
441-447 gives 61.1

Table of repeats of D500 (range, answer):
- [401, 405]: 73.3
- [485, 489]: 73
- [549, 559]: 65.8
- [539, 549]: 67.5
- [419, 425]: 76.6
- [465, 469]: 80.7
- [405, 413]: 74.7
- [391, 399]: 69.3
